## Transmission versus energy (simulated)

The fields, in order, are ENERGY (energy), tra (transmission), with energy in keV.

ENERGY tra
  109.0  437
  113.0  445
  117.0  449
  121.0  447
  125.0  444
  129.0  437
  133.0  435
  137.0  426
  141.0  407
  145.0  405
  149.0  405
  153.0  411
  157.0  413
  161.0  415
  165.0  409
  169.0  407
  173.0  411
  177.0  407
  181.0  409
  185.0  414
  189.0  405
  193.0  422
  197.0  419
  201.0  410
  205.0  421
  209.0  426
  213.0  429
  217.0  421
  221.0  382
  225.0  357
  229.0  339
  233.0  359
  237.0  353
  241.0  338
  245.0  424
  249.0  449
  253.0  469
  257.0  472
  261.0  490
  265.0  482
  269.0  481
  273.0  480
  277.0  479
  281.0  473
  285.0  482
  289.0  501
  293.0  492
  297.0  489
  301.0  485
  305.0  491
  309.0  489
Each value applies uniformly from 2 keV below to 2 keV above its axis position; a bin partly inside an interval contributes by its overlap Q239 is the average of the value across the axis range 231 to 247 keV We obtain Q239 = 368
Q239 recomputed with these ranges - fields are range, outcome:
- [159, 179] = 410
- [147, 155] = 408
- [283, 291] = 492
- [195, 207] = 417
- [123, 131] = 440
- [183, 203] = 414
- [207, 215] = 428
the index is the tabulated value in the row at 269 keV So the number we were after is 481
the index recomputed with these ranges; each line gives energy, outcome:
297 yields 489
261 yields 490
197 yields 419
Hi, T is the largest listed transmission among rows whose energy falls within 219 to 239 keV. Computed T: 382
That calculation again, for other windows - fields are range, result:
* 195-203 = 419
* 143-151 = 405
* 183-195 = 422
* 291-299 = 492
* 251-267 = 490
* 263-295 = 501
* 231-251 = 449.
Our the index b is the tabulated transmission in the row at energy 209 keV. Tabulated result 426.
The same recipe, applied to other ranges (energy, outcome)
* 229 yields 339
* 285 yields 482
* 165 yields 409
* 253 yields 469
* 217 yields 421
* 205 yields 421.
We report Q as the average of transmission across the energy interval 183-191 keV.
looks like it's 410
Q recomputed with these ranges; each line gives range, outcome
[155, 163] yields 414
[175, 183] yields 408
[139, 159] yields 408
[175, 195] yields 411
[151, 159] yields 412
